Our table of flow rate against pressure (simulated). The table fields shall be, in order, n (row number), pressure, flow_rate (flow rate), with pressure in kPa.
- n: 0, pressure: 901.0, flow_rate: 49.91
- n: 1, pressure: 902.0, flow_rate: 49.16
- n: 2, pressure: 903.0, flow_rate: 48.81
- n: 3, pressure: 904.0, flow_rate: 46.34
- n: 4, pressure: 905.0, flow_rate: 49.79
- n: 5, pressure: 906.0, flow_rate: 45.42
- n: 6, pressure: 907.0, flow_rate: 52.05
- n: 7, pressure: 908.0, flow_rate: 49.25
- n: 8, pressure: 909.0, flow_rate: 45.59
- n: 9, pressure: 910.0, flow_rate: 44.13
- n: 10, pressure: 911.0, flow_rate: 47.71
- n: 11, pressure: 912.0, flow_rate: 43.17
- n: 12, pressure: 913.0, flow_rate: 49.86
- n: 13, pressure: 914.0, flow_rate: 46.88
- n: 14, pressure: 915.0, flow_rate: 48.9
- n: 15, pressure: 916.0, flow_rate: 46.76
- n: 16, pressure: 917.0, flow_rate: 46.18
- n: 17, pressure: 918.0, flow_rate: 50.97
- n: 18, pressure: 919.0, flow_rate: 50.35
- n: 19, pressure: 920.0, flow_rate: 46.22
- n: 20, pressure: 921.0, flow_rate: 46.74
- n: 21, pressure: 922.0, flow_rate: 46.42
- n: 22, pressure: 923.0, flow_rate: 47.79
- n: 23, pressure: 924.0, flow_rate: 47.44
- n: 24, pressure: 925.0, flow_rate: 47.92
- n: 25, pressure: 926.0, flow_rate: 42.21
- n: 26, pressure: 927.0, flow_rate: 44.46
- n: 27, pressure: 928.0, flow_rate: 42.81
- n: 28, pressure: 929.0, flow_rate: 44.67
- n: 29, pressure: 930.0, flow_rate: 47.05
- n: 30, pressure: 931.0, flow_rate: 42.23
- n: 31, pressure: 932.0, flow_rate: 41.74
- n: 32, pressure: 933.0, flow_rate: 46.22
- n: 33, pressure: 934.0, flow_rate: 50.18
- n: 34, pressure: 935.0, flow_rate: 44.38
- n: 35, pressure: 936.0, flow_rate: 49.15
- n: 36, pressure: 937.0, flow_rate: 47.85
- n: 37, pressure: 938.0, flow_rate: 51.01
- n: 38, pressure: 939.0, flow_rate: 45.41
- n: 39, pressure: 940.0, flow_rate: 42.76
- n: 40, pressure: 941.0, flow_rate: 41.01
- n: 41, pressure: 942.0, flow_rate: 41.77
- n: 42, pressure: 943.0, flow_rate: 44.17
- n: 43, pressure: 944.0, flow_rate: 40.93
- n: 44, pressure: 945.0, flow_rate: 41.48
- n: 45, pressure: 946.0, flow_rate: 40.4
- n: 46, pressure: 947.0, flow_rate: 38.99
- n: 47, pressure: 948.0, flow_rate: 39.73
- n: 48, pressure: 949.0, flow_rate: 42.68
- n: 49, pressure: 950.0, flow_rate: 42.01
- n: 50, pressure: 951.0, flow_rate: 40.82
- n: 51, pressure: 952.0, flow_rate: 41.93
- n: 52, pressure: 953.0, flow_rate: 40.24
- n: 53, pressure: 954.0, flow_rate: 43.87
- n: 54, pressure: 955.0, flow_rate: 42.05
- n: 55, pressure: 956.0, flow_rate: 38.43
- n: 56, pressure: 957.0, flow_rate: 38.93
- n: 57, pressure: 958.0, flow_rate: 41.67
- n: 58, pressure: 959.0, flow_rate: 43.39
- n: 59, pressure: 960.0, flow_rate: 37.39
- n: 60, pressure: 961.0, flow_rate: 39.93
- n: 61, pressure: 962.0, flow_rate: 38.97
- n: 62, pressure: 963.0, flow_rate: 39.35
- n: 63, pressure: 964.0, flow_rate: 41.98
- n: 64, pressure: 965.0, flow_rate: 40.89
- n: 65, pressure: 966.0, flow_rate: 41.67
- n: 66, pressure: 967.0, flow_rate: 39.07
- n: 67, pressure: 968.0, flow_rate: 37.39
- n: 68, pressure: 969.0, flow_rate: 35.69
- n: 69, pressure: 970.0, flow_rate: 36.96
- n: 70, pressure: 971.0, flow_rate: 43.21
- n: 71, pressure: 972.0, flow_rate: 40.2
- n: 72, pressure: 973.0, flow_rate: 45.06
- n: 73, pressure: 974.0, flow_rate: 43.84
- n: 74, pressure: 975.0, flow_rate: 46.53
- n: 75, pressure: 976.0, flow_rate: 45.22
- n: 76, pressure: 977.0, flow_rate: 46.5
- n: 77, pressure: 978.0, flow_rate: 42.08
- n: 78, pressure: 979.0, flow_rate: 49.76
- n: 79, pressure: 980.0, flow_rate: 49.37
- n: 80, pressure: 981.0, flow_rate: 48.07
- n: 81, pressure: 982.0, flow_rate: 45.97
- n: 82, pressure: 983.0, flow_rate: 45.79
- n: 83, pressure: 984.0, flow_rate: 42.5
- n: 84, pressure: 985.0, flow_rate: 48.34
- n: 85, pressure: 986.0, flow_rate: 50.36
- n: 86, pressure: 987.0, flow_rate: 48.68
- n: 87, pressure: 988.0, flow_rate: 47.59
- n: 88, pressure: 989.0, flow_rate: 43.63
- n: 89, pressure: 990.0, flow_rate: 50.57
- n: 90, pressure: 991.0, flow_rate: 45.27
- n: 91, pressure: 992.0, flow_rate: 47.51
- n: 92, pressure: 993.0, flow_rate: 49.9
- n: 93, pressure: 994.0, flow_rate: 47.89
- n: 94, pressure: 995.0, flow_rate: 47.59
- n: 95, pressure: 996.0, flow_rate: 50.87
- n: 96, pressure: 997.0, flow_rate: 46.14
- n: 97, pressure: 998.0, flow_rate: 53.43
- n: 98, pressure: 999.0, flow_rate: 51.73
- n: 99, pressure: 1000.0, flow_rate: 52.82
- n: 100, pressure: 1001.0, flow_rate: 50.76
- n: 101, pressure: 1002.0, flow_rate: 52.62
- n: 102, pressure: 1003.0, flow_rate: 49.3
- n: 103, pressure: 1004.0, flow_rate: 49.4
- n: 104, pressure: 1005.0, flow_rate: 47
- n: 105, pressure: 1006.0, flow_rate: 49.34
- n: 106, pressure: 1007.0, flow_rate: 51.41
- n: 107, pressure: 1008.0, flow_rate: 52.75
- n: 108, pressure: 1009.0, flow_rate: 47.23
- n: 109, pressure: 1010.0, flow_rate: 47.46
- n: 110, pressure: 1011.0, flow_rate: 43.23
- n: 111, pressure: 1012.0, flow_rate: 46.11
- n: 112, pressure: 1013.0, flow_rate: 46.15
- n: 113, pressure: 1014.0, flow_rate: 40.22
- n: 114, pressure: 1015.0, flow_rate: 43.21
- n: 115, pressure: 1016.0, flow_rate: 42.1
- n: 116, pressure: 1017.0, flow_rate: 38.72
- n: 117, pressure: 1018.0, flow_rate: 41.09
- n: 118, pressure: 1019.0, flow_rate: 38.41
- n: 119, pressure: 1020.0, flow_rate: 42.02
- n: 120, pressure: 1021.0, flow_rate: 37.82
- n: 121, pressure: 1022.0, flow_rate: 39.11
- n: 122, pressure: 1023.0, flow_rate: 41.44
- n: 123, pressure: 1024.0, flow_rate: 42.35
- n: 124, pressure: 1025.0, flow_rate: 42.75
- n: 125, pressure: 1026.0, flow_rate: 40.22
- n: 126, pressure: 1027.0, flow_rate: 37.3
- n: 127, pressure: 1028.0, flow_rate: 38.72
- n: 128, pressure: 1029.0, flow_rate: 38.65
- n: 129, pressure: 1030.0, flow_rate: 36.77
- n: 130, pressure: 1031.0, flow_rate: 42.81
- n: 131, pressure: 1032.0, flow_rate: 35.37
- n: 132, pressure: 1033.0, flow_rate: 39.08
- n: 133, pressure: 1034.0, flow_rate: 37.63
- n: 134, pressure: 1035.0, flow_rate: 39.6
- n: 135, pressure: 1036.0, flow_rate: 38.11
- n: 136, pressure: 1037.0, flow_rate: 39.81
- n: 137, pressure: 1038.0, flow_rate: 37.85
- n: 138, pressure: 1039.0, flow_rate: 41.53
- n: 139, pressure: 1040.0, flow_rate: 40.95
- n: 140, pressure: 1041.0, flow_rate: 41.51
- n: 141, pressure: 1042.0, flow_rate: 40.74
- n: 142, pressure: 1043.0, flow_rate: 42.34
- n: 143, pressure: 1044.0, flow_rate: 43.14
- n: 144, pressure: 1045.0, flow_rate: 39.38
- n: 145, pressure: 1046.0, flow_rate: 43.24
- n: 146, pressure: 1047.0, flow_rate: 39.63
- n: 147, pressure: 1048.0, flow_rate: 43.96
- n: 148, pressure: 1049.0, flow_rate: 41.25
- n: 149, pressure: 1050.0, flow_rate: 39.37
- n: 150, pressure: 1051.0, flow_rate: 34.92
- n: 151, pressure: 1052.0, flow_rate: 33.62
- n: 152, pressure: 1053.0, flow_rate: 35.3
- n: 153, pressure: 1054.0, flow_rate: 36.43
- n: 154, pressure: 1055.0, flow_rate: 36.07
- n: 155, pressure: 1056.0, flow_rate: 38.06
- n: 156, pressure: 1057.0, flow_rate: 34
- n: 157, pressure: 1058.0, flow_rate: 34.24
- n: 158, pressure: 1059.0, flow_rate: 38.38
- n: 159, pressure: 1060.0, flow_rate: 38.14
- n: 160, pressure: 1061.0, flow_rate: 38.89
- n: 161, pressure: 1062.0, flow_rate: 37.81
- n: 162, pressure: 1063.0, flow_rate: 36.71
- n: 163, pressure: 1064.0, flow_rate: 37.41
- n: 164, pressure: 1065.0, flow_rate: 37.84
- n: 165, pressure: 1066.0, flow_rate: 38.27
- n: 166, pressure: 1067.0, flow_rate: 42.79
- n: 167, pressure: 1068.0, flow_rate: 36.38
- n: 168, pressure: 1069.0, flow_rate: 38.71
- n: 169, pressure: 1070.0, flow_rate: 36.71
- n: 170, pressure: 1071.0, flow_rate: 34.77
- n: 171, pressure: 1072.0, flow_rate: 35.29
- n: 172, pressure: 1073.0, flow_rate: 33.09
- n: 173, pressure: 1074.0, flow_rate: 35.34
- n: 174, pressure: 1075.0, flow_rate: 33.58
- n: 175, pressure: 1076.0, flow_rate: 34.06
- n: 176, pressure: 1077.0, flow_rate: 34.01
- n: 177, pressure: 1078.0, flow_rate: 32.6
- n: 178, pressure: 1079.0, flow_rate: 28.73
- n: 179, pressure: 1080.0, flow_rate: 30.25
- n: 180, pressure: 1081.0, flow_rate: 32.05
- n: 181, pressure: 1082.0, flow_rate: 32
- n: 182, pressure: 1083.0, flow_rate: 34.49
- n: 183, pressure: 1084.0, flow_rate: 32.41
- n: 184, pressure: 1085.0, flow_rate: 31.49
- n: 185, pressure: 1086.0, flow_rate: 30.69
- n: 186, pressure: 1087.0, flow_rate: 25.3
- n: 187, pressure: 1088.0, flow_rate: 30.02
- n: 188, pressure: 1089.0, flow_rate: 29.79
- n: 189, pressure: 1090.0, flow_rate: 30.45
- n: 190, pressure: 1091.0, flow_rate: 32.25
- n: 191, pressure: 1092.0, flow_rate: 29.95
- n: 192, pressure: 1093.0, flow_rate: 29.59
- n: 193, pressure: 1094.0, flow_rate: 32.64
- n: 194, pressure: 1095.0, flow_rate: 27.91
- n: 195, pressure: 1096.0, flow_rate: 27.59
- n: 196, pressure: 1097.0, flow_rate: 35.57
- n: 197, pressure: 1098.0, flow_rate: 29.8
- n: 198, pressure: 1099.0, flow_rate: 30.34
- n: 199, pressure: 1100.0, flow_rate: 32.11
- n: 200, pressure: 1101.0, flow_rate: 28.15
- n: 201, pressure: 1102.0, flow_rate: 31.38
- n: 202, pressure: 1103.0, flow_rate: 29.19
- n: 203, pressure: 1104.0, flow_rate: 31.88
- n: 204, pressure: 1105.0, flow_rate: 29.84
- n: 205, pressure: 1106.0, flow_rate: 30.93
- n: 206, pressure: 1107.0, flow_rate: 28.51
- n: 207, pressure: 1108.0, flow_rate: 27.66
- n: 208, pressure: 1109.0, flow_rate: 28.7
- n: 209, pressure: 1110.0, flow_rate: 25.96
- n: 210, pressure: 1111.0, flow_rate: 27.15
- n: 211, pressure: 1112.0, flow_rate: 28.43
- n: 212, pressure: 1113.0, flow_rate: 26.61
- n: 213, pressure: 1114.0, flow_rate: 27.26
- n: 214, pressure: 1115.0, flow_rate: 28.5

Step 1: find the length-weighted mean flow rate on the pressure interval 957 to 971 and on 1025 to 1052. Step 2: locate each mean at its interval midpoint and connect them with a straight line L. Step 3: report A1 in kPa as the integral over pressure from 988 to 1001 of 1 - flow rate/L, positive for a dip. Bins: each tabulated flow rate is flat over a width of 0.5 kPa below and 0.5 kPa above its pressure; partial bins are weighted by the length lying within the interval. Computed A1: -3.0 kPa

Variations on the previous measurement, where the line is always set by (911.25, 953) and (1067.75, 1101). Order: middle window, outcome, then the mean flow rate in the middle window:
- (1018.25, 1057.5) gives -3.62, 39.3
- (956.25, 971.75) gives 0.91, 39.8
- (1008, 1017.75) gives -1.56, 44.2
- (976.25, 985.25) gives -1.23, 46.4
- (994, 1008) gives -3.98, 50.2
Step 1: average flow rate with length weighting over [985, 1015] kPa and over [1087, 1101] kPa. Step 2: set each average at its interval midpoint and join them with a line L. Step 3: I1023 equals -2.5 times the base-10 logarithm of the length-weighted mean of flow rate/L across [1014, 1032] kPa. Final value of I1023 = 0.10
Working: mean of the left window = 48.4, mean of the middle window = 40.1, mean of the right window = 30.3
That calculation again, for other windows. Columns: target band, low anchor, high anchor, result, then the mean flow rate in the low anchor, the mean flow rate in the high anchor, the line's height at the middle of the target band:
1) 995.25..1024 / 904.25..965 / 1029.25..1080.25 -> -0.149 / 44.4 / 37.6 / 40.2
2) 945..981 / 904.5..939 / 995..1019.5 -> 0.130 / 46.8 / 47.2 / 47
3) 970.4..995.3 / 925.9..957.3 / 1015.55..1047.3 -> -0.115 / 43.2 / 40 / 41.7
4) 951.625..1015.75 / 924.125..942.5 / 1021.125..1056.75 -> -0.071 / 45.2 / 39.3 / 42.4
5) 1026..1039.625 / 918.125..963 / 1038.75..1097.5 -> -0.031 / 43.6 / 35.5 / 37.7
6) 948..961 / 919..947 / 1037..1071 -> 0.072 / 45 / 38.6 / 43.8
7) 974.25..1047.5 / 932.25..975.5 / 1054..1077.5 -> -0.132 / 42.1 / 36.5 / 39.3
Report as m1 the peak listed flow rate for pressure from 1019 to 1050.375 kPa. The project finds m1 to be 43.96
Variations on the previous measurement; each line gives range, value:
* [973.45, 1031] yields 53.43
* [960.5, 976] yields 46.53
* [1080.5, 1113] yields 35.57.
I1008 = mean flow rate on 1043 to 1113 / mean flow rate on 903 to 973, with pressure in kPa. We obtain 0.8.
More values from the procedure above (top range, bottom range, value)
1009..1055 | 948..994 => 0.93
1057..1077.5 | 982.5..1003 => 0.75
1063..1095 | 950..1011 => 0.74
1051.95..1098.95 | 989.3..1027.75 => 0.74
